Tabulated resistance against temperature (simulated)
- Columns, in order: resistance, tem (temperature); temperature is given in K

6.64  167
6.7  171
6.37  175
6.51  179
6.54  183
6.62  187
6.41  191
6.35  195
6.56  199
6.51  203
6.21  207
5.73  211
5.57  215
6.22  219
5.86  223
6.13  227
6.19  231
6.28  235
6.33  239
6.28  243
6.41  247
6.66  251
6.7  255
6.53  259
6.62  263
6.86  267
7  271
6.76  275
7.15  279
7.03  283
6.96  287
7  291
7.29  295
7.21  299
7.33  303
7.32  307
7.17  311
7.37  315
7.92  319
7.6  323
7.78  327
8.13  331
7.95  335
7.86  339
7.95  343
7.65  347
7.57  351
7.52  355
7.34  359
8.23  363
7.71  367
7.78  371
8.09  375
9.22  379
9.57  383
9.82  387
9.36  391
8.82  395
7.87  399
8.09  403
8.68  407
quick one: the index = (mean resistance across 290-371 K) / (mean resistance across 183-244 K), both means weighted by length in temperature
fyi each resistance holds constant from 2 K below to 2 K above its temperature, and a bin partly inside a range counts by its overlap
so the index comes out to 1.22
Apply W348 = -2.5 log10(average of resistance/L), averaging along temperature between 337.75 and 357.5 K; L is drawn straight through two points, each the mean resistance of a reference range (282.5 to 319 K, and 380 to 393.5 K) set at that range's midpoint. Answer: 0.11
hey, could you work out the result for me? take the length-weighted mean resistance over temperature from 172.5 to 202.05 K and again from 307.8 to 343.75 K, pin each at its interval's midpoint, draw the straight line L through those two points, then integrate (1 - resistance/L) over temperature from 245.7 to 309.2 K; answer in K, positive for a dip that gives 3.2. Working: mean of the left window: 6.48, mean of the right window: 7.73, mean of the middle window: 6.93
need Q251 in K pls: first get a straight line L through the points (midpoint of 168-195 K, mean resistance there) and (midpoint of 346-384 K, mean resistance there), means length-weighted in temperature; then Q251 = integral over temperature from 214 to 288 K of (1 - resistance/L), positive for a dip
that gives 6.2 K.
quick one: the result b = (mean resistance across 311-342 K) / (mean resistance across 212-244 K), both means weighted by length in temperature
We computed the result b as 1.28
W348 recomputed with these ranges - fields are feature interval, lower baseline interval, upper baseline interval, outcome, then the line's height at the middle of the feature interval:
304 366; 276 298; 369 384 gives 0.028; 7.9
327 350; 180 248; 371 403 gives 0.031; 8.11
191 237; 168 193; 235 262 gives 0.059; 6.5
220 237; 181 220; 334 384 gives 0.078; 6.58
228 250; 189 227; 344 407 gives 0.042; 6.56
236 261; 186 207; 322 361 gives 0.071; 6.92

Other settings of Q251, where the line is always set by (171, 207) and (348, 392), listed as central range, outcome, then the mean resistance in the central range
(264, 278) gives 0.86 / 6.88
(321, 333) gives 0.10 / 7.84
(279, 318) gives 2.07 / 7.2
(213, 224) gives 1.46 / 5.89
